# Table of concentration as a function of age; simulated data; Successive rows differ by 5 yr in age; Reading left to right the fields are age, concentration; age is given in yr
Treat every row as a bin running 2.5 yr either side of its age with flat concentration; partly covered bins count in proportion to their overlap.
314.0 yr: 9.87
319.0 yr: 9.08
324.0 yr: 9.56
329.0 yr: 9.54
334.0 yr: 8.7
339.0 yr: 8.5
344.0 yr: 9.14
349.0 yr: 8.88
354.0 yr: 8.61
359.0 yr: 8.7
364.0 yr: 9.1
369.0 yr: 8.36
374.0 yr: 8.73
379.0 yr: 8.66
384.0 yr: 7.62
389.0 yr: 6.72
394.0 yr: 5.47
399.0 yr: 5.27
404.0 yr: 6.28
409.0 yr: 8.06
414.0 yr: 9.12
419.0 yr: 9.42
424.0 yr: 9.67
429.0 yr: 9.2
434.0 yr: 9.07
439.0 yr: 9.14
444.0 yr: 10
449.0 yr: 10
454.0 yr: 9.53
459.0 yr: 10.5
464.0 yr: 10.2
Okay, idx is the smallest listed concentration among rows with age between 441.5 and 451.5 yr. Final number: 10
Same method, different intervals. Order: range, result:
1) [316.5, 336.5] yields 8.7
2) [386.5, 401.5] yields 5.27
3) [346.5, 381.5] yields 8.36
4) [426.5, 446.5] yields 9.07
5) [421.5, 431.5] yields 9.2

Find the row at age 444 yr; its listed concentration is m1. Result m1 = 10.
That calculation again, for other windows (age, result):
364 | 9.1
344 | 9.14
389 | 6.72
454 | 9.53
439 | 9.14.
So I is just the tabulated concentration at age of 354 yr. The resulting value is 8.61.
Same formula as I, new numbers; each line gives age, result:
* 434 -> 9.07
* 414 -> 9.12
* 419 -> 9.42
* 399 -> 5.27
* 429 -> 9.2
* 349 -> 8.88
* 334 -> 8.7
